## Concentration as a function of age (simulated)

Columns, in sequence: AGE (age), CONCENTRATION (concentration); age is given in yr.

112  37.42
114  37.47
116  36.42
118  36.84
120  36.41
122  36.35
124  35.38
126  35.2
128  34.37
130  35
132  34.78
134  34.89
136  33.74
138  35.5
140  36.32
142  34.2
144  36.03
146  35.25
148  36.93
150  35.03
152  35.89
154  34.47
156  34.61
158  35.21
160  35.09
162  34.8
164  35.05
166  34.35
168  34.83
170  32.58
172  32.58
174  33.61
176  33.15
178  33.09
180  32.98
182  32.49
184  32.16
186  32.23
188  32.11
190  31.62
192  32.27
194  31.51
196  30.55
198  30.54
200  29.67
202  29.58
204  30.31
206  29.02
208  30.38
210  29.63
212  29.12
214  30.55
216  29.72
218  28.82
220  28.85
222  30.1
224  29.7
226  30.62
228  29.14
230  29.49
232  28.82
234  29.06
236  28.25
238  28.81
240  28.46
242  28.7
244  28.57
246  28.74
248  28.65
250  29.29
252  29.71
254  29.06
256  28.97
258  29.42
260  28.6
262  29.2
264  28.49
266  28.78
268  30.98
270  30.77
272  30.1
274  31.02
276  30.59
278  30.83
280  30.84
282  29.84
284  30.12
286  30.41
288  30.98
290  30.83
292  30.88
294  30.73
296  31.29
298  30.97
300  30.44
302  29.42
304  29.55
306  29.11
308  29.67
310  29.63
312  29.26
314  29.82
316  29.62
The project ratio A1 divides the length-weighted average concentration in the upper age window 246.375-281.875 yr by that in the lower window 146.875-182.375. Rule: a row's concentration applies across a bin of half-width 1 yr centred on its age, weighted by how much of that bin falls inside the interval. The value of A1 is 0.9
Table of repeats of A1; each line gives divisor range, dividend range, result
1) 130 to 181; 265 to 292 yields 0.88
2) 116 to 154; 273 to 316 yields 0.85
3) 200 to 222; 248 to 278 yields 1.00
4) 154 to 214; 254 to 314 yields 0.93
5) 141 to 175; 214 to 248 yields 0.84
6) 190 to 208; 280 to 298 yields 1.01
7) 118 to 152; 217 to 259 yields 0.82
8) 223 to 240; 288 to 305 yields 1.05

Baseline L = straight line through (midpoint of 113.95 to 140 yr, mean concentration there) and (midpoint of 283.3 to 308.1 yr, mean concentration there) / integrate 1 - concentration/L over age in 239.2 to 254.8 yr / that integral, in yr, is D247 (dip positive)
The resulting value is 1.4 yr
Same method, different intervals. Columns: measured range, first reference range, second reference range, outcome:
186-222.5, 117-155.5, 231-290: 2.2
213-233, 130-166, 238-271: 0.9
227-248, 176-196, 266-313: 1.7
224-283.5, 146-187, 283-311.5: 3.9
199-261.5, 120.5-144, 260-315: 5.3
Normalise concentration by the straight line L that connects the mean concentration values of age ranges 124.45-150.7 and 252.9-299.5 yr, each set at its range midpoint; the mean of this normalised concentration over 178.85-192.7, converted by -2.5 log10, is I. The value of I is 0.04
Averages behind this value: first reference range 35.2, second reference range 30.2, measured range 32.3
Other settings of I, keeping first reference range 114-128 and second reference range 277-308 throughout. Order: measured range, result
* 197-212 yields 0.120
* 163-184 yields 0.030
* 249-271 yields 0.074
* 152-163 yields -0.002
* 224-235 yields 0.106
